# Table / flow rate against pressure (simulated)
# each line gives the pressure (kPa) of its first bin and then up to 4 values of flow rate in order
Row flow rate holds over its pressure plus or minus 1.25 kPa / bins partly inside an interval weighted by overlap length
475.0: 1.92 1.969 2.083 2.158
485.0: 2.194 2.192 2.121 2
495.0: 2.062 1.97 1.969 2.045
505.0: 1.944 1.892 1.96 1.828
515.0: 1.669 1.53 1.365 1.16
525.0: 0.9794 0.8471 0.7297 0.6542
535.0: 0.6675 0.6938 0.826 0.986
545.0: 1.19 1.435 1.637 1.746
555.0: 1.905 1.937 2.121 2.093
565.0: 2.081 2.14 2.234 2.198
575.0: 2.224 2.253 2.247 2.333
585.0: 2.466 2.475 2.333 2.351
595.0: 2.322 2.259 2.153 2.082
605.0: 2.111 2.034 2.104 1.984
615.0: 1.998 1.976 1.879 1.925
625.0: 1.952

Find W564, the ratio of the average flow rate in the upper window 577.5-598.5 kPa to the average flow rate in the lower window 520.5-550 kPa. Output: 2.4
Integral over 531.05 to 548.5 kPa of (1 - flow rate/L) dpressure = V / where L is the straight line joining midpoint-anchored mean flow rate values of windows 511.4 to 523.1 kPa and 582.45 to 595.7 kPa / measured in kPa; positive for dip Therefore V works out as 8.7 kPa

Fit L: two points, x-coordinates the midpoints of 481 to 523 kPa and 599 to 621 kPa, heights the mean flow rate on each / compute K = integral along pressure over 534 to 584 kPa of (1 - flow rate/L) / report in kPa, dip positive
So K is 5.58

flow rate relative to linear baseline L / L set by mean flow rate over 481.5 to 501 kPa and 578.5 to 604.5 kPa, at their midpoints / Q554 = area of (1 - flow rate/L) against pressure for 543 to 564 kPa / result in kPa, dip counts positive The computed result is 4.6 kPa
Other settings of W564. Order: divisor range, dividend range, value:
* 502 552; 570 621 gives 1.69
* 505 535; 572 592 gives 1.75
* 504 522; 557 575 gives 1.24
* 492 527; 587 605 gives 1.32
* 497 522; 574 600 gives 1.29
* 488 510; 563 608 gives 1.12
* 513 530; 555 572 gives 1.68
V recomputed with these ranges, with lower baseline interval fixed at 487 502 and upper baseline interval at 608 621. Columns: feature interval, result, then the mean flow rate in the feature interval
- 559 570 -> -0.6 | 2.12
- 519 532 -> 6.7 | 0.989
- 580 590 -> -1.9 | 2.39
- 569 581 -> -1.3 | 2.23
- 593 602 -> -1.1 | 2.24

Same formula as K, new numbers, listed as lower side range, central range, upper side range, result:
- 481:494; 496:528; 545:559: 5.3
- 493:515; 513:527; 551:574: 4.5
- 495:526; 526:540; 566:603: 8.5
